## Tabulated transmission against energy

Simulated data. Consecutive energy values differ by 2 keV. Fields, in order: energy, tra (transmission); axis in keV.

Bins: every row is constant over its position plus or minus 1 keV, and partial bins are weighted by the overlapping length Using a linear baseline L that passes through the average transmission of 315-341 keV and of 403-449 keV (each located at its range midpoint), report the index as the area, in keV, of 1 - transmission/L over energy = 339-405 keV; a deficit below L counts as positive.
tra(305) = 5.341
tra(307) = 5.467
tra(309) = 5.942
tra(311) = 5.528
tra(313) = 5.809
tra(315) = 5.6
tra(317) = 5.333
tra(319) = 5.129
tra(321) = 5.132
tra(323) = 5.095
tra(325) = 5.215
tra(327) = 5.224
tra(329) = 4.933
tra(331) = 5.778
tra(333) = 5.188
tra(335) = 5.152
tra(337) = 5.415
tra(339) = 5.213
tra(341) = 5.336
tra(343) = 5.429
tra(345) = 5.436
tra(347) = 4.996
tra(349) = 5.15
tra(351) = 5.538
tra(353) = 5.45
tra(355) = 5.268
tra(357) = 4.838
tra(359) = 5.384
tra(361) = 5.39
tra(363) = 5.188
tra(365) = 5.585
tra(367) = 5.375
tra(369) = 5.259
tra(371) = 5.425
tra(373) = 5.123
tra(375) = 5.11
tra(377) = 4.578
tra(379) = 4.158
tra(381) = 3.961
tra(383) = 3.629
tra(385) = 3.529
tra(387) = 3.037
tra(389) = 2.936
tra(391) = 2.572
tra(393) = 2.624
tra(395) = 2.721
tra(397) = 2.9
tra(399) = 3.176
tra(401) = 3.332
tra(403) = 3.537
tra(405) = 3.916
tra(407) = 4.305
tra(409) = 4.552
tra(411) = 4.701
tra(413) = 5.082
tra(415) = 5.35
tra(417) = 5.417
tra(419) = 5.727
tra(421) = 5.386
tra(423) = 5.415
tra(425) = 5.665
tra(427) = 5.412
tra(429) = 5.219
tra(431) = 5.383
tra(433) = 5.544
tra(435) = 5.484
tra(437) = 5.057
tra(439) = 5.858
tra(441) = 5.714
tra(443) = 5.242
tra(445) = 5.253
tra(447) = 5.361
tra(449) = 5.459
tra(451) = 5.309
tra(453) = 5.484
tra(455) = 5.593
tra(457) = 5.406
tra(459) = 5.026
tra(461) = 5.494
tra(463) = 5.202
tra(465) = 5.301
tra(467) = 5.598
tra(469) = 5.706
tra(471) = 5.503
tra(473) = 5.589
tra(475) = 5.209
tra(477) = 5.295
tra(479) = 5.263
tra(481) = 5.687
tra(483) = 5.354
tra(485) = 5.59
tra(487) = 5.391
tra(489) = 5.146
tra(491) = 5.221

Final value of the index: 10.0 keV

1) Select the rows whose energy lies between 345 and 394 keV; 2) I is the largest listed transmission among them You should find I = 5.585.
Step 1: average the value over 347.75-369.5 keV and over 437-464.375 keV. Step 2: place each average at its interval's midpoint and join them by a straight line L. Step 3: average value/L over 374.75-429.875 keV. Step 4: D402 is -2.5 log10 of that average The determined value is 0.26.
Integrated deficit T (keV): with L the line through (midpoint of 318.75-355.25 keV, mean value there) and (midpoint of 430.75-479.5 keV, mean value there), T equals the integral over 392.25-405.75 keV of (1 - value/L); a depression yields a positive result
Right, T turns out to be 5.5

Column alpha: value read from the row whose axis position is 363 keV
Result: 5.188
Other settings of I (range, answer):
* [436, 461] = 5.858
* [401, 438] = 5.727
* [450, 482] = 5.706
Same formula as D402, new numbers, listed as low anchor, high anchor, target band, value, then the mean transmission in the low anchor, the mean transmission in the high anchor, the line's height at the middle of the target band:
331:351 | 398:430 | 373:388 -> 0.22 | 5.3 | 4.76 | 5.01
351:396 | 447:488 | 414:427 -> -0.12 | 4.44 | 5.42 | 4.93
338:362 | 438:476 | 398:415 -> 0.28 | 5.29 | 5.44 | 5.37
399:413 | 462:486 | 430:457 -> -0.13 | 4.07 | 5.44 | 4.83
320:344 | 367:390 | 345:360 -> -0.09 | 5.26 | 4.3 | 4.84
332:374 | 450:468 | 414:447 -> -0.02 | 5.29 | 5.38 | 5.36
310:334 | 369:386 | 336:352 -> -0.07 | 5.33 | 4.49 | 5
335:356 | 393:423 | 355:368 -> -0.05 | 5.31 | 4.27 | 5.05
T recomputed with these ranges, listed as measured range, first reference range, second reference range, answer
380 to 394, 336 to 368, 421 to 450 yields 5.7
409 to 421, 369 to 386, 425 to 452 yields -0.3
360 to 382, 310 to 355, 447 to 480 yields 1.4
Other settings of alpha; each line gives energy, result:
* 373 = 5.123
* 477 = 5.295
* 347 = 4.996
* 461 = 5.494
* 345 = 5.436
